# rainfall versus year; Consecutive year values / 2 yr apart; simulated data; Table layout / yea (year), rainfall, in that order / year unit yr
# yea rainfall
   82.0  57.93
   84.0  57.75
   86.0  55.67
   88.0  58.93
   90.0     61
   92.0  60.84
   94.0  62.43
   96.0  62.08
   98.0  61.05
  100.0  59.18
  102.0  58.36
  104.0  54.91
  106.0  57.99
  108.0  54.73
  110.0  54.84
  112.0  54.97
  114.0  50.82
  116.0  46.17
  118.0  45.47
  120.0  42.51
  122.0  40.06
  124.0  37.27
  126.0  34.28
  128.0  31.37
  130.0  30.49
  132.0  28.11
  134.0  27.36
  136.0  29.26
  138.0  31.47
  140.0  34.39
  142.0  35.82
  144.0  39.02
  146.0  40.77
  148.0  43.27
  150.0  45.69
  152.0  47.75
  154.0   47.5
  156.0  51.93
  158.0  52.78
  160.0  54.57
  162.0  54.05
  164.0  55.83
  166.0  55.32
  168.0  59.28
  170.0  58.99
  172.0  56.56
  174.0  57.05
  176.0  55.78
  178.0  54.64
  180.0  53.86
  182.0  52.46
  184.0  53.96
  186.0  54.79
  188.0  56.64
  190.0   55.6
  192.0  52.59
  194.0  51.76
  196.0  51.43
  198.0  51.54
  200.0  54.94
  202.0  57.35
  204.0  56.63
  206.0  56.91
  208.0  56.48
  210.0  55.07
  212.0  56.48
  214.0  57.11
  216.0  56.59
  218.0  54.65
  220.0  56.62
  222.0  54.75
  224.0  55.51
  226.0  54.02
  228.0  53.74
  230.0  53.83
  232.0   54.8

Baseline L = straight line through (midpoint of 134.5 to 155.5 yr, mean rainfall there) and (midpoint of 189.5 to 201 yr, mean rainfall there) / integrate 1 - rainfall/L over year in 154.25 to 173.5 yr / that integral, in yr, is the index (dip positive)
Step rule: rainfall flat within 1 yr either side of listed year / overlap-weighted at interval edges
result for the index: -4.6 yr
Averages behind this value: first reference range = 39.5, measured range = 55.2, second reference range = 52.9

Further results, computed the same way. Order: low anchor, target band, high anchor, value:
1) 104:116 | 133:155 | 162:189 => 6.62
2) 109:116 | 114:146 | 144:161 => 9.03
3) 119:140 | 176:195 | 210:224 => -2.55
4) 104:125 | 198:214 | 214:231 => -0.56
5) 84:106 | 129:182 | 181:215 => 9.55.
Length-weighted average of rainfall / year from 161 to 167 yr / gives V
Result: 55.1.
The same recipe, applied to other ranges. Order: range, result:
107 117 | 52.3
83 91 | 58.3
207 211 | 55.8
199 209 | 56.5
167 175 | 58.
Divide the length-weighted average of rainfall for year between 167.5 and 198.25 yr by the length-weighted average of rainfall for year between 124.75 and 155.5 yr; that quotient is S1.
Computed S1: 1.49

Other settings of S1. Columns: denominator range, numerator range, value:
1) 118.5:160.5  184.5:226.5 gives 1.41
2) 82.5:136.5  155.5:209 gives 1.12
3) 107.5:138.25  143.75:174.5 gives 1.29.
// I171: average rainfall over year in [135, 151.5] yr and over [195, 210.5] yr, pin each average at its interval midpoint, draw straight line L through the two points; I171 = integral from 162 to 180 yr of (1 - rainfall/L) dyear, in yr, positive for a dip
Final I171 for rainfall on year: -4.17 yr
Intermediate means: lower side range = 37.8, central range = 56.4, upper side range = 55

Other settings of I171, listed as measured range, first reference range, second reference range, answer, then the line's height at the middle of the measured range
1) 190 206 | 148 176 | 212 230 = 0.15 yr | 54.6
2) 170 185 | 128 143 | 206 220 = -3.58 yr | 44.6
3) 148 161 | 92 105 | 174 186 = 1.52 yr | 56.1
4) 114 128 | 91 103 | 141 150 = 2.70 yr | 50.6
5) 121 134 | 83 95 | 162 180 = 5.58 yr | 58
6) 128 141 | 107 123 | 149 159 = 4.95 yr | 48.9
